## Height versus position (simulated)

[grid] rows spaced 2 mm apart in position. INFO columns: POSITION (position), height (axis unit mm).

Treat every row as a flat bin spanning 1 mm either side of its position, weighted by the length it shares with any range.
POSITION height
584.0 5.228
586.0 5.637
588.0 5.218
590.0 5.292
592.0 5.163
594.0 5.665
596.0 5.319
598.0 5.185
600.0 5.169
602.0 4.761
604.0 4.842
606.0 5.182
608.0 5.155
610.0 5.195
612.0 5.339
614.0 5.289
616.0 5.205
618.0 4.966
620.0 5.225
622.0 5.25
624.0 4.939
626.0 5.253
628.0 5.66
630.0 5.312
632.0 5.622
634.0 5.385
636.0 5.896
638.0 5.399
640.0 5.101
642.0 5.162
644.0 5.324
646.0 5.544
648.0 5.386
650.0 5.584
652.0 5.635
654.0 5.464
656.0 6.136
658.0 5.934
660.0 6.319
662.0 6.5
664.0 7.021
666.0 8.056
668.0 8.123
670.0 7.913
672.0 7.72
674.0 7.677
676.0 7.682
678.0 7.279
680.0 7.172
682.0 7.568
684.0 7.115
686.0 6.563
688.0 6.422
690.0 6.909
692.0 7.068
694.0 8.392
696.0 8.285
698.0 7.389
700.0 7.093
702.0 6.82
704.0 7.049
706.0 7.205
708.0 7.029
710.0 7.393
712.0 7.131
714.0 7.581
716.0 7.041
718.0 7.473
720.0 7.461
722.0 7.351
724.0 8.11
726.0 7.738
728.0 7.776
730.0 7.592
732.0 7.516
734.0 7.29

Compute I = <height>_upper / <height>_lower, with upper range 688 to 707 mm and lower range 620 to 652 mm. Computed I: 1.36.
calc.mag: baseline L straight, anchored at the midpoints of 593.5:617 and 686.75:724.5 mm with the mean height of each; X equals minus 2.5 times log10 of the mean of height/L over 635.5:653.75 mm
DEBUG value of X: 0.110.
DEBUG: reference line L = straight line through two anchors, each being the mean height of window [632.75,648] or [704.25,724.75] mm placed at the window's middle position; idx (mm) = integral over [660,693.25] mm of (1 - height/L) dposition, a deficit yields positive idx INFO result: -4.9 mm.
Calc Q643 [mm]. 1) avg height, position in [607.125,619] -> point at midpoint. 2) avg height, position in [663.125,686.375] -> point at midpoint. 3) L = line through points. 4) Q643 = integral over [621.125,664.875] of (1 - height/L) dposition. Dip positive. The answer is 4.8 mm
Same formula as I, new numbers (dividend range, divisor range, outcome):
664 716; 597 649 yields 1.40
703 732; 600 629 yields 1.44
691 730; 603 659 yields 1.39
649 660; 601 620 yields 1.14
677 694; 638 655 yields 1.31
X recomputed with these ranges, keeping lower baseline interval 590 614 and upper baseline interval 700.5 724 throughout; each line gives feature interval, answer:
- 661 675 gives -0.177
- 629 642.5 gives 0.078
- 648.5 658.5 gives 0.080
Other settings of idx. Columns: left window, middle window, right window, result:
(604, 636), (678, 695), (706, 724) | -1.1 mm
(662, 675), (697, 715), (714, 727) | 0.9 mm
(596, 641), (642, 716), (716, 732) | -3.5 mm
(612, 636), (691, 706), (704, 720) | -1.0 mm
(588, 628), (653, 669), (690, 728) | -0.8 mm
